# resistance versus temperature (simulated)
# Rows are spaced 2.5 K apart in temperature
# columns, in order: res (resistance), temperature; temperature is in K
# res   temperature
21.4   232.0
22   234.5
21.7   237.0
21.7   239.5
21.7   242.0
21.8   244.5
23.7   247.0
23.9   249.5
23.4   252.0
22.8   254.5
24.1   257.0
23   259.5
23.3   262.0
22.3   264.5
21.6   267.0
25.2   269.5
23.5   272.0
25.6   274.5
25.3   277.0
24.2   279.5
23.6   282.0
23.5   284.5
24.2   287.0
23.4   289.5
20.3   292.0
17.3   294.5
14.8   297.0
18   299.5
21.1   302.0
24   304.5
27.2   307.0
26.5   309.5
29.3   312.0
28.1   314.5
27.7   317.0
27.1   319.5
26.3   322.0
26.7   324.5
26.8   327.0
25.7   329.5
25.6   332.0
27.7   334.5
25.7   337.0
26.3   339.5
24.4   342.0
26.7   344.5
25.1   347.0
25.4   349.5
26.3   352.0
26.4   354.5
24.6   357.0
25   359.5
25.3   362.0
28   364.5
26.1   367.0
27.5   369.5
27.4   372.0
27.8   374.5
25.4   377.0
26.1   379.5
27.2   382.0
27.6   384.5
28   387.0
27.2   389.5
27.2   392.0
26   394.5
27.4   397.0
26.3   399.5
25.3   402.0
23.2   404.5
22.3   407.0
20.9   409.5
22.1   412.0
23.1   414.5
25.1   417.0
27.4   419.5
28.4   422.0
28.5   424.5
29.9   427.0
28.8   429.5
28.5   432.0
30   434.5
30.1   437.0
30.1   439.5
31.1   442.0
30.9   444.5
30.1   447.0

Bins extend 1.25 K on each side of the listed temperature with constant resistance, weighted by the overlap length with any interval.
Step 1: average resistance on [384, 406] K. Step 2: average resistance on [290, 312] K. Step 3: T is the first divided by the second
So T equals 1.22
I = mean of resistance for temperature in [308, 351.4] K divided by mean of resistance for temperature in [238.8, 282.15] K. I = 1.13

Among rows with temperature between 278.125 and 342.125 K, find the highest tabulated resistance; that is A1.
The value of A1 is 29.3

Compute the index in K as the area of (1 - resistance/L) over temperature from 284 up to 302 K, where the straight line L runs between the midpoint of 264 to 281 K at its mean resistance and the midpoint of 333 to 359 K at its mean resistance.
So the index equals 3.2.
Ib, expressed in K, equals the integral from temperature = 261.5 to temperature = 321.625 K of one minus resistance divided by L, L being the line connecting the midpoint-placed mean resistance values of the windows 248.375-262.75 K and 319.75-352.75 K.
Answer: 2.3 K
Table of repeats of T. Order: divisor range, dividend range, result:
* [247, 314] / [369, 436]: 1.14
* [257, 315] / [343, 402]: 1.14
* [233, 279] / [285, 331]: 1.04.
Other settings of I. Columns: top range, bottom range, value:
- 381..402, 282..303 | 1.32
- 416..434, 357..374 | 1.07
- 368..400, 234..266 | 1.19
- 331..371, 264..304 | 1.17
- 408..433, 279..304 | 1.25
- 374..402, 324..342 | 1.02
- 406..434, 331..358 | 1.01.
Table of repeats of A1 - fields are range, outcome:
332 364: 27.7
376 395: 28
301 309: 27.2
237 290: 25.6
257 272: 25.2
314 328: 28.1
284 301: 24.2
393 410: 27.4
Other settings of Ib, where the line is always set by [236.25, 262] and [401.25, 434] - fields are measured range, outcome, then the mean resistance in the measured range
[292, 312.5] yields 1.61 K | 21.9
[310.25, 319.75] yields -1.62 K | 28.1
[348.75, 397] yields -3.10 K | 26.6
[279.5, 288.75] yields -0.15 K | 23.8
